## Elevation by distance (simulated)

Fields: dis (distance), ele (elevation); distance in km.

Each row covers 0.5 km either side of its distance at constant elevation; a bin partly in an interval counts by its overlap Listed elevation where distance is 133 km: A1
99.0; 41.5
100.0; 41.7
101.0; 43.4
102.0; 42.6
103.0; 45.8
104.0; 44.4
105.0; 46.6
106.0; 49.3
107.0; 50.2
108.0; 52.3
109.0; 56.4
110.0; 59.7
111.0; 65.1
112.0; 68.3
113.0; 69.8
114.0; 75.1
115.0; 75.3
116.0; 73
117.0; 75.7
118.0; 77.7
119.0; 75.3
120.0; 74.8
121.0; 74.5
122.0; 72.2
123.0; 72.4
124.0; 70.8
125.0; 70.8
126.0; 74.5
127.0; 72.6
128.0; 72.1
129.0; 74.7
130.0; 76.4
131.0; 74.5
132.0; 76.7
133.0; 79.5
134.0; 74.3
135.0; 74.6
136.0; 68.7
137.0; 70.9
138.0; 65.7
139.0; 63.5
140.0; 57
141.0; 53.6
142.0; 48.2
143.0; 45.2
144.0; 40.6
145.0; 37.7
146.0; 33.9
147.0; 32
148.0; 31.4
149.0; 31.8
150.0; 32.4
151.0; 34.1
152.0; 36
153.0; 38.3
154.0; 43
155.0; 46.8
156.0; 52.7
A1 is 79.5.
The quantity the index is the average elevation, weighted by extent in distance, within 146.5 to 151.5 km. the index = 32.3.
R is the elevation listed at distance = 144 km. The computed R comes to 40.6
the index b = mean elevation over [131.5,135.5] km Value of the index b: 76.3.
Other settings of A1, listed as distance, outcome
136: 68.7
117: 75.7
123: 72.4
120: 74.8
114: 75.1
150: 32.4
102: 42.6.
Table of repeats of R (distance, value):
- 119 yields 75.3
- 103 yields 45.8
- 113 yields 69.8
